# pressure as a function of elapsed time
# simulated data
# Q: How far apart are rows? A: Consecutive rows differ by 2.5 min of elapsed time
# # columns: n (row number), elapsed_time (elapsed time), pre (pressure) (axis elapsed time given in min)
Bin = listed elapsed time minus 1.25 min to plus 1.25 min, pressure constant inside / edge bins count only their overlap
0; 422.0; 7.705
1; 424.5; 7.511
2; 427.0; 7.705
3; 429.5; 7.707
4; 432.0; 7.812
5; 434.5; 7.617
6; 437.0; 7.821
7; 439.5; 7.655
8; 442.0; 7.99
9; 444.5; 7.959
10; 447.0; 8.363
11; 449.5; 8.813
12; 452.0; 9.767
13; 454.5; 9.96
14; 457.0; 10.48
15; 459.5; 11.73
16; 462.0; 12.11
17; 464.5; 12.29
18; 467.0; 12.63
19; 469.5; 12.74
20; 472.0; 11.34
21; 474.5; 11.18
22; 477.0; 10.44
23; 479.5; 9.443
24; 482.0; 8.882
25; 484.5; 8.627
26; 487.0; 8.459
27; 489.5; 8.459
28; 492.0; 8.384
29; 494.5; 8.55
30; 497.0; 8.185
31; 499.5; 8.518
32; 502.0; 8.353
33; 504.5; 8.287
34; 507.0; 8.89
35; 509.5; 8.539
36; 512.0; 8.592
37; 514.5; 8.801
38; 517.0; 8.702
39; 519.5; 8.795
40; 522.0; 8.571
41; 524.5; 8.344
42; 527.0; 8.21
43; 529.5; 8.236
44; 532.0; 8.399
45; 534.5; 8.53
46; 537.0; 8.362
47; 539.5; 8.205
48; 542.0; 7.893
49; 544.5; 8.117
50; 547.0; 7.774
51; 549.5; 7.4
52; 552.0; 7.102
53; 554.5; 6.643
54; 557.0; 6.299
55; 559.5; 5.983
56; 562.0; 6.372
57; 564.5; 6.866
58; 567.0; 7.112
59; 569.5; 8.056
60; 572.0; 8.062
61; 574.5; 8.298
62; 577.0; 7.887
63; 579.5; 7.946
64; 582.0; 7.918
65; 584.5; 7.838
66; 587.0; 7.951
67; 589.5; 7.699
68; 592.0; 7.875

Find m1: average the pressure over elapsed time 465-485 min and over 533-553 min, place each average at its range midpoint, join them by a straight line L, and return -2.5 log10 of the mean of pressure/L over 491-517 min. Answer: 0.125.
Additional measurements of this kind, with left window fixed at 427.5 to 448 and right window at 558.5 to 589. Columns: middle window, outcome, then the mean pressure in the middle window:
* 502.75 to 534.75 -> -0.115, 8.53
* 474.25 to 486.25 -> -0.225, 9.54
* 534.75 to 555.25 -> -0.021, 7.75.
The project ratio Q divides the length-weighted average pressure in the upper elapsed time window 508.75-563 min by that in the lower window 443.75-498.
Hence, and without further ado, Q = 0.79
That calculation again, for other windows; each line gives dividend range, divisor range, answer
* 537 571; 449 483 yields 0.67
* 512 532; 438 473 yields 0.83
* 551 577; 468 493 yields 0.72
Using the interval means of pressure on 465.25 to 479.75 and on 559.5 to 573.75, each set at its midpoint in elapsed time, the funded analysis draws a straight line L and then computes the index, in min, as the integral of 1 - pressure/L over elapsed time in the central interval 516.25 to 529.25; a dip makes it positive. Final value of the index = 1.0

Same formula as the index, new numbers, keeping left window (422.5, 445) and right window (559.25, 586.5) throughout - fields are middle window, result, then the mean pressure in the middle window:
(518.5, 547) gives -2.6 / 8.3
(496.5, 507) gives -1.0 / 8.41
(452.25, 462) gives -3.9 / 10.8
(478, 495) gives -2.3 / 8.72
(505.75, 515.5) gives -1.4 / 8.7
